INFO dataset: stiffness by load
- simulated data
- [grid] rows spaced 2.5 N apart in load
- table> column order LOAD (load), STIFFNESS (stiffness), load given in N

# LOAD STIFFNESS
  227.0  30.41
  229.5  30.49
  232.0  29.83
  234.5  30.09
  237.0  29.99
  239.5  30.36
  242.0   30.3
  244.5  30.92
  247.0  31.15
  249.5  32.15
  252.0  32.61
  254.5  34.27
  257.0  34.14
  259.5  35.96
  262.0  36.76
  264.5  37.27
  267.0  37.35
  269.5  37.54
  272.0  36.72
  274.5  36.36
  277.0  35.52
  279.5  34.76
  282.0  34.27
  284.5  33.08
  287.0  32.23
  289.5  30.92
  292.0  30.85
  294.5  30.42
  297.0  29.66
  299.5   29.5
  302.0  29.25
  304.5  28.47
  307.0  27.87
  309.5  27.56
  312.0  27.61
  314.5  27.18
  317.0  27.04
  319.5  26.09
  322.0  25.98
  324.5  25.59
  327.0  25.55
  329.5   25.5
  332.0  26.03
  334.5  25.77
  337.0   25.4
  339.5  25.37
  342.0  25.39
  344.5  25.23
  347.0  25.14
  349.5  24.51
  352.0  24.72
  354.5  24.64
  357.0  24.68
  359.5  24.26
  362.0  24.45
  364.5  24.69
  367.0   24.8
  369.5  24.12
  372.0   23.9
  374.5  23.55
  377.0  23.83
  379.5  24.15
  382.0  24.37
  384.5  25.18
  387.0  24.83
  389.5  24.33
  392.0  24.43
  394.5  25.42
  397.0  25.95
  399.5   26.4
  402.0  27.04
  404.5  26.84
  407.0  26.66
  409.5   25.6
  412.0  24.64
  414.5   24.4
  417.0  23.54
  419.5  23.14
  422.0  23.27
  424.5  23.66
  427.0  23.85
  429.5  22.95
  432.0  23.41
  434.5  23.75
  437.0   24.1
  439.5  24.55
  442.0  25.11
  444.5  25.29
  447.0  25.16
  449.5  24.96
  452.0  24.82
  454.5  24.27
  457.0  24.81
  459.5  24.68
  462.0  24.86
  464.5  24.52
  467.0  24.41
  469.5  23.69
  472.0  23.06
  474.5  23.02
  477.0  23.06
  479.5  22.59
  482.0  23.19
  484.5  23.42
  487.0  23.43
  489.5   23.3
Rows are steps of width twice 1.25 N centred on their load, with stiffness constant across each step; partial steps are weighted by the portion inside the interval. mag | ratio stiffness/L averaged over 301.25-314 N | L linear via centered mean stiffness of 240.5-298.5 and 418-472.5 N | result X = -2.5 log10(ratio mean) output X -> 0.13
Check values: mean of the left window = 33.7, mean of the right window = 24.2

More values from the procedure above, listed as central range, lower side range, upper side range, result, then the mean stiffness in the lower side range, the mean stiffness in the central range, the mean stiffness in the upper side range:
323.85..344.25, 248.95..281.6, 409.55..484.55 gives 0.22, 35.5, 25.6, 24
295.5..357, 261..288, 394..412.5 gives 0.20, 35.6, 26.4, 26.2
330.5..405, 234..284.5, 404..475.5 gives 0.13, 34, 25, 24.4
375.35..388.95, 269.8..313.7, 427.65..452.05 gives 0.12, 31.6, 24.4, 24.4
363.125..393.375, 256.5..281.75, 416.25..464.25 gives 0.17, 36.2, 24.4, 24.2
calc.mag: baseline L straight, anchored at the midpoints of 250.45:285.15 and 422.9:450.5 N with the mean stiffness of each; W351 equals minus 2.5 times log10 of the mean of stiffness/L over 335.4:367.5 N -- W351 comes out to 0.20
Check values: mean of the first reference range 35.5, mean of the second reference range 24.2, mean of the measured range 24.9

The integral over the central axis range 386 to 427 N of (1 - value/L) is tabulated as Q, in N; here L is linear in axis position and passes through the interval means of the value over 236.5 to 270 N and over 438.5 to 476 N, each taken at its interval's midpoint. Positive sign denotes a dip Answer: 2.7 N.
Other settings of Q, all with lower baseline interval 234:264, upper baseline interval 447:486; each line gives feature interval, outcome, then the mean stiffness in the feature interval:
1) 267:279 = -1.9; 36.5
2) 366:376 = 1.3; 24.1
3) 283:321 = 1.6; 29.2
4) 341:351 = 1.3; 25.1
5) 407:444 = 2.2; 24.1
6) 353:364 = 1.5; 24.5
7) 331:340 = 1.1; 25.7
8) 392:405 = 0.3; 26.1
